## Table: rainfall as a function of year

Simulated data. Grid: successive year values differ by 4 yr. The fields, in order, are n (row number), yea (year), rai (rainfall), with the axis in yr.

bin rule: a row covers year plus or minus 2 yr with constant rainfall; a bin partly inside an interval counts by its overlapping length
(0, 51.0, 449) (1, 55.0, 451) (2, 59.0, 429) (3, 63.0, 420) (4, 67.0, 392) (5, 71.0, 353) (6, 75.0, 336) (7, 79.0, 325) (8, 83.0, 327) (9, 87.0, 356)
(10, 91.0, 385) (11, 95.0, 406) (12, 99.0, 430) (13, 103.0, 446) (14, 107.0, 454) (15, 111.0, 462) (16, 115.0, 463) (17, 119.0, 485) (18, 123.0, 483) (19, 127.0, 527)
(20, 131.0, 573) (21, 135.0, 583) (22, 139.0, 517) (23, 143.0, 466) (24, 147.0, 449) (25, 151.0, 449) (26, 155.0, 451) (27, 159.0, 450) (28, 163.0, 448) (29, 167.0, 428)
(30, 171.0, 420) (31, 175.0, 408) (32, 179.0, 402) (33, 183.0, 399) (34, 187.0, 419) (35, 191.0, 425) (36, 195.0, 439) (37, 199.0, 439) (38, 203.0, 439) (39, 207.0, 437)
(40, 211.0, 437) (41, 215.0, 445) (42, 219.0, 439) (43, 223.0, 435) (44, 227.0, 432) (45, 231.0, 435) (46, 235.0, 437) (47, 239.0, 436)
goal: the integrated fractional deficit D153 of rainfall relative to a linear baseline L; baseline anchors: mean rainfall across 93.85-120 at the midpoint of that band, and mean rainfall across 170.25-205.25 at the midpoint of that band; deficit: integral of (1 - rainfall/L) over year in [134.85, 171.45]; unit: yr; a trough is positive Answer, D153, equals -2.4 yr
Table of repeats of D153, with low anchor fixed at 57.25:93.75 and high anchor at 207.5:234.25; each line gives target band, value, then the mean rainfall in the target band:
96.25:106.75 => -1.6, 438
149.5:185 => -1.4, 428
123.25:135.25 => -4.6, 546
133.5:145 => -3.5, 519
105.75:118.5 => -2.5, 463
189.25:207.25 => -0.4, 436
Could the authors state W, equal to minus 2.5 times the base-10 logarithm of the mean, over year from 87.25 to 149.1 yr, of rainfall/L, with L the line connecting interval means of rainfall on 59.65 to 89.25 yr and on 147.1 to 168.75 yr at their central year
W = -0.16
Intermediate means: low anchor 362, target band 472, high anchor 446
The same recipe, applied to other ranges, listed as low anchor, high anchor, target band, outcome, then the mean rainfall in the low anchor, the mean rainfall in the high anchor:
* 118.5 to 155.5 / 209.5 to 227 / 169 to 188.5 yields 0.147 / 501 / 438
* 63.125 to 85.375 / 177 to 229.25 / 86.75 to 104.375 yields -0.118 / 353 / 430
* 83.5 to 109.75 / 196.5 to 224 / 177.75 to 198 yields 0.037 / 409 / 439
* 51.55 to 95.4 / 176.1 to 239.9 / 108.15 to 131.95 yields -0.233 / 381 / 431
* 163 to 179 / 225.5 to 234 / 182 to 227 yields -0.012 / 420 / 434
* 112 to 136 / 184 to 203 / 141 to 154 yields 0.072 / 514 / 430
